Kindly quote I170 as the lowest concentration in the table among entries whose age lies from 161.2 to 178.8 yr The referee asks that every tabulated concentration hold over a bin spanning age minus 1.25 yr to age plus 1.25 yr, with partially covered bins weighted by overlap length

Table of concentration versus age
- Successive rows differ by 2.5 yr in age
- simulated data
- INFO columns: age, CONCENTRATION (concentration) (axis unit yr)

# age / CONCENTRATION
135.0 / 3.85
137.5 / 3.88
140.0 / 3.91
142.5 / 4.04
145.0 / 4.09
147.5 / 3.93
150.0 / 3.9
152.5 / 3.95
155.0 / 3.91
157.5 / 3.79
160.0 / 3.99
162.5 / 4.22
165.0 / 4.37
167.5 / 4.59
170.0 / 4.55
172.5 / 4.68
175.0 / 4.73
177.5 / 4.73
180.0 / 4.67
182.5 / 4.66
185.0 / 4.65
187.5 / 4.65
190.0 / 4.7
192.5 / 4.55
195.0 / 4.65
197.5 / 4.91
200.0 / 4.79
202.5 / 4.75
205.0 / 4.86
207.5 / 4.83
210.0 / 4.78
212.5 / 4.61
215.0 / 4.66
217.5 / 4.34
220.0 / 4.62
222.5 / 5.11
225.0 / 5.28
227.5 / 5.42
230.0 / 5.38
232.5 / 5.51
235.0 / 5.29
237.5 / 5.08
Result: 4.22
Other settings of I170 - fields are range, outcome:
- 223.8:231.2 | 5.28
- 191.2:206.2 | 4.55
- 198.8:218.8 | 4.34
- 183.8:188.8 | 4.65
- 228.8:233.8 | 5.38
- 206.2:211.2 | 4.78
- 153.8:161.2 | 3.79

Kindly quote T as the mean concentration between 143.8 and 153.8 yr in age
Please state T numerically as 3.97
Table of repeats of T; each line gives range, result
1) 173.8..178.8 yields 4.73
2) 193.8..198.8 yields 4.78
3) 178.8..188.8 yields 4.66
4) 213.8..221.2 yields 4.54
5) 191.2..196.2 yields 4.6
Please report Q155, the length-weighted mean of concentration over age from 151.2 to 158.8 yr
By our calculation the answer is 3.88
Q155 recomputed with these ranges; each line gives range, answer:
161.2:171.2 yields 4.43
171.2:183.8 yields 4.69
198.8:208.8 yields 4.81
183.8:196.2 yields 4.64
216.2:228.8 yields 4.95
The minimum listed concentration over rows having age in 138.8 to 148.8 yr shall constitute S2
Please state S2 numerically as 3.91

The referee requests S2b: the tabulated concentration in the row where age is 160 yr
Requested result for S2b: 3.99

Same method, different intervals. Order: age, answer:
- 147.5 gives 3.93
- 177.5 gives 4.73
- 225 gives 5.28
